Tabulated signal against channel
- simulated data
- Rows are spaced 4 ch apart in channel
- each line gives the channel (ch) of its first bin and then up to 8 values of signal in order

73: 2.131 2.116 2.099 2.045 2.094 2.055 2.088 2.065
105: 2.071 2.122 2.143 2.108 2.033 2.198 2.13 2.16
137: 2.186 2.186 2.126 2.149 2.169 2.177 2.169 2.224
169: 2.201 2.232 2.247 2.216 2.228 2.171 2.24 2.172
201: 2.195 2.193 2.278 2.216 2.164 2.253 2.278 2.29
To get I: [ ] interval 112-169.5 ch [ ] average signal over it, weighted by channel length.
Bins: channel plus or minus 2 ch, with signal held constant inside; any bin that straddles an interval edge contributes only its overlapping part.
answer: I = 2.16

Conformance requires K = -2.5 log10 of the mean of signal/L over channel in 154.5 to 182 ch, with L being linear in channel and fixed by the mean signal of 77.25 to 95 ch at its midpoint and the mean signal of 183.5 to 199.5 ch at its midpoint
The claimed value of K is -0.02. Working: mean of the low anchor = 2.08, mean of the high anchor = 2.2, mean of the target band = 2.21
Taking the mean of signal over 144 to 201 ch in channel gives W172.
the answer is 2.2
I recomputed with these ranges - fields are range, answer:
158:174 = 2.2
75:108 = 2.08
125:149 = 2.16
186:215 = 2.21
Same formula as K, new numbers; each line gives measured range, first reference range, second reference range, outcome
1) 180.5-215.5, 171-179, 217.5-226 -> 0.015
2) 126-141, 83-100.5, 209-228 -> -0.020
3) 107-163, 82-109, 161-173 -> 0.001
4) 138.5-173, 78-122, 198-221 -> -0.014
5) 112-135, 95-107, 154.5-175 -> -0.005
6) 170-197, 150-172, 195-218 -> -0.011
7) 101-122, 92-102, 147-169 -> 0.001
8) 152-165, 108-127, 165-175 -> 0.008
